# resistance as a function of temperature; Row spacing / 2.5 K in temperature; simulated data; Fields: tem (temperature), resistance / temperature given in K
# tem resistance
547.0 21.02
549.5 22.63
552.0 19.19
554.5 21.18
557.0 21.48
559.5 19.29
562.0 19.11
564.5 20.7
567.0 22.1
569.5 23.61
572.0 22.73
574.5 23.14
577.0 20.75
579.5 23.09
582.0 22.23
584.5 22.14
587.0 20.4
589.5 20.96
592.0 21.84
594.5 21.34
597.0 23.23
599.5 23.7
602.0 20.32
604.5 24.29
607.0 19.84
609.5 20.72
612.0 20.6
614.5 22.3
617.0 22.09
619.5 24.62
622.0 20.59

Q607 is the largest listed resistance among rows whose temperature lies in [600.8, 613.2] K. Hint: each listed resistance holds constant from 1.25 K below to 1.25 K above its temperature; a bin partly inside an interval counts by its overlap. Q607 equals 24.29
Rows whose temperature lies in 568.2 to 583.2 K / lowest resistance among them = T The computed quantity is 20.75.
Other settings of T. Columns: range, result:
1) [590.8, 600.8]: 21.34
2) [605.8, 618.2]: 19.84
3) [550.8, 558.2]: 19.19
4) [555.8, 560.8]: 19.29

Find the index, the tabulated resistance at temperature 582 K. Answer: 22.23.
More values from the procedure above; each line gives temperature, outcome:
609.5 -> 20.72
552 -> 19.19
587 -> 20.4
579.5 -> 23.09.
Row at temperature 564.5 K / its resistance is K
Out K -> 20.7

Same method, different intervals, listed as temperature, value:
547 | 21.02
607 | 19.84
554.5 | 21.18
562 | 19.11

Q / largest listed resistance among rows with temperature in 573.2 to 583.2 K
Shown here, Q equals 23.14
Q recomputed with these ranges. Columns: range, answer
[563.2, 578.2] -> 23.61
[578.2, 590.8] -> 23.09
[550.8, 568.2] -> 22.1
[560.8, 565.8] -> 20.7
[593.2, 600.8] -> 23.7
